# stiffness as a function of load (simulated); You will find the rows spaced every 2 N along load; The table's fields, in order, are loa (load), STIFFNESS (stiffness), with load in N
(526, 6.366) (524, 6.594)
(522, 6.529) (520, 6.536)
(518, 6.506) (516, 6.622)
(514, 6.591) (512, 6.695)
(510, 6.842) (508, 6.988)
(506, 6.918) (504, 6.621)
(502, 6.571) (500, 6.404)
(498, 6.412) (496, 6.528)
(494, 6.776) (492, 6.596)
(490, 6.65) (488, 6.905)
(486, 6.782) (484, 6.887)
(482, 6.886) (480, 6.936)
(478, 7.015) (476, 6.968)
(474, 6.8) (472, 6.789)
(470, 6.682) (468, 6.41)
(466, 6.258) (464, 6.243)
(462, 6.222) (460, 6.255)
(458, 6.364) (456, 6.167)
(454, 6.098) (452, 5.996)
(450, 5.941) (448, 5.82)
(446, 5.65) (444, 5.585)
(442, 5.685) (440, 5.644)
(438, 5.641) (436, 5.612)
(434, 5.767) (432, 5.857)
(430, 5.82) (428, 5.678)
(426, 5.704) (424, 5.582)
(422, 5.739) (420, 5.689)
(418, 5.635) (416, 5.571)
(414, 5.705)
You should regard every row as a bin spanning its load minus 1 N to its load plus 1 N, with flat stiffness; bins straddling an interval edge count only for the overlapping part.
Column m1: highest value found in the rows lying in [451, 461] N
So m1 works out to 6.364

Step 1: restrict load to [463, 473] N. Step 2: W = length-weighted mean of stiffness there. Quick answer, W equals 6.48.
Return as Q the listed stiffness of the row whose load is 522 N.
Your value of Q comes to 6.529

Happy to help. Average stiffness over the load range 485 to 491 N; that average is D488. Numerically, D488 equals 6.78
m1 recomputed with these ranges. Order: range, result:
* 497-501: 6.412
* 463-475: 6.8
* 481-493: 6.905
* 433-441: 5.767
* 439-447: 5.685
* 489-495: 6.776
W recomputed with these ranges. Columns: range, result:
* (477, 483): 6.95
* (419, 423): 5.71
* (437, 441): 5.64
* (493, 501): 6.53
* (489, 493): 6.62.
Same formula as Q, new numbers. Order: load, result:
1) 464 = 6.243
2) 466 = 6.258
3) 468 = 6.41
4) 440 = 5.644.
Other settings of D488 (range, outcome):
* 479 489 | 6.88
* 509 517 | 6.69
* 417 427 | 5.67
